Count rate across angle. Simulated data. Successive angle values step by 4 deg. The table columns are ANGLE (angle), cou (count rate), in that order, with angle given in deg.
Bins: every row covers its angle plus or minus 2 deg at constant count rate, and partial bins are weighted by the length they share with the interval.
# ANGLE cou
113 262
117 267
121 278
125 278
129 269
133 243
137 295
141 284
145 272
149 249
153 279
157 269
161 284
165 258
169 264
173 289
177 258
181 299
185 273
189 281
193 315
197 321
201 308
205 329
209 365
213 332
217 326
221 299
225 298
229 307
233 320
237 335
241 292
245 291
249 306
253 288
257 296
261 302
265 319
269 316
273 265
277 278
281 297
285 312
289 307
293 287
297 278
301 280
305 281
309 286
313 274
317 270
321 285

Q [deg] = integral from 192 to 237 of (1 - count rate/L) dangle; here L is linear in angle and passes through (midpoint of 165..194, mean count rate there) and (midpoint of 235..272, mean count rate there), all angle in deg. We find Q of -4.6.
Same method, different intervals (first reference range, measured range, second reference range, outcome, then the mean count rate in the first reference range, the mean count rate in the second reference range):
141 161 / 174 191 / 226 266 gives 0.2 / 271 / 305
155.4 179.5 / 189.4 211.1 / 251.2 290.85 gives -3.5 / 271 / 298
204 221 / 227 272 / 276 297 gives 1.3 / 334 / 295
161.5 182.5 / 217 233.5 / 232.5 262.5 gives -0.7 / 274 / 303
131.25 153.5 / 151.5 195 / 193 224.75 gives 2.3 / 270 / 324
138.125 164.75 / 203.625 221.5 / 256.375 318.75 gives -3.3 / 273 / 290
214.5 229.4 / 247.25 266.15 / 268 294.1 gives -0.1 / 308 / 294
